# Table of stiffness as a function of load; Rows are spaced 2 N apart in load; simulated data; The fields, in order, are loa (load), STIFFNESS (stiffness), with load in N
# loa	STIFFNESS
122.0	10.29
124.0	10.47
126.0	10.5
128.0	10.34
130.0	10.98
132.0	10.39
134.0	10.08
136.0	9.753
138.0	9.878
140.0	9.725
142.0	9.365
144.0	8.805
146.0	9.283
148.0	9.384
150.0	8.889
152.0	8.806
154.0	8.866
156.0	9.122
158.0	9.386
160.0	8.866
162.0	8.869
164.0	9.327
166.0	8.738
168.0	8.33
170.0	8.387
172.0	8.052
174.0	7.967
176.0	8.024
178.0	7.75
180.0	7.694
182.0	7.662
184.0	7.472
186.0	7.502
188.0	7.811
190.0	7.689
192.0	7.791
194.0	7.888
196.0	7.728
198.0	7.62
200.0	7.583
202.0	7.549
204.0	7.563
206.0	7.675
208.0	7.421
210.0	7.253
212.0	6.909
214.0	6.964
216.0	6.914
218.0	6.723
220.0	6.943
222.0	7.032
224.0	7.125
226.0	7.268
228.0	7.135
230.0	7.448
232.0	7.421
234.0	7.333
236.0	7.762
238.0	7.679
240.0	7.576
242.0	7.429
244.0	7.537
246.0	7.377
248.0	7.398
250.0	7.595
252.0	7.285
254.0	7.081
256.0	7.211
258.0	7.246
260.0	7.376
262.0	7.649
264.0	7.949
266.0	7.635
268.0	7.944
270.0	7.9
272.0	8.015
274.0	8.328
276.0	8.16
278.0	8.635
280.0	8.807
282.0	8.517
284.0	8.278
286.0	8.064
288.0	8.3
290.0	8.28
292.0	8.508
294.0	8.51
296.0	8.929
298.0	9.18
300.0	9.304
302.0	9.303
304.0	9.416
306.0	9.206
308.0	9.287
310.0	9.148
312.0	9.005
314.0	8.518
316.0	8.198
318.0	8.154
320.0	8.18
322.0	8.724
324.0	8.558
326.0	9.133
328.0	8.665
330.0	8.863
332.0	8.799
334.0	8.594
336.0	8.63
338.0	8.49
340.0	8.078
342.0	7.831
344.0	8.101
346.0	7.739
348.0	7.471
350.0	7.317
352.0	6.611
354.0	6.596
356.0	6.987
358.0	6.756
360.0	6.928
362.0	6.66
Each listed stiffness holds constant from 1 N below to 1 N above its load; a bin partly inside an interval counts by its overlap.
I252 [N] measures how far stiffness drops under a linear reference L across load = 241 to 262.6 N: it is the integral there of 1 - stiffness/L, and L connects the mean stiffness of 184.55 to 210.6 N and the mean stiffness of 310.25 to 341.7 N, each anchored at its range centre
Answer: 1.7 N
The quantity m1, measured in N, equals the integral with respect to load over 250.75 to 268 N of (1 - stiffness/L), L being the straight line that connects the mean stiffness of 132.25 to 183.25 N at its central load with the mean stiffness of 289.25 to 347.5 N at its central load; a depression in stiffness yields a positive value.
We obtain 2.51 N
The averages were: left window 8.86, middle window 7.46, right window 8.66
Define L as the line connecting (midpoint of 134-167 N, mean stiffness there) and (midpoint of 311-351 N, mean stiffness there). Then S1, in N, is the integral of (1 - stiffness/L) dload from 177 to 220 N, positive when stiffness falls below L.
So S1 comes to 7.26 N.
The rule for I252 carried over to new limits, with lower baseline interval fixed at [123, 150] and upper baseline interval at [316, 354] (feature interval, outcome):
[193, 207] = 2.52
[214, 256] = 8.09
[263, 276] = 1.13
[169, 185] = 2.78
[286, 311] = -1.25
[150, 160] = 0.73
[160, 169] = 0.77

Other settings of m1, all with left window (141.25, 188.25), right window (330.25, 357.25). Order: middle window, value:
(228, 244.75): 1.50 N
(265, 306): -2.45 N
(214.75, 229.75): 2.26 N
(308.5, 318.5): -0.92 N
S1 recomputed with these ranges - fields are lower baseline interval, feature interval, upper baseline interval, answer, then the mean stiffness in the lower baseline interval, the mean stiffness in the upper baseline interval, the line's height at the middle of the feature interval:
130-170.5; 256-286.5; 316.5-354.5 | 1.90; 9.27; 8.15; 8.54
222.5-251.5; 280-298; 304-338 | -0.54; 7.42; 8.74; 8.24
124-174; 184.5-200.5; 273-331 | 2.54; 9.33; 8.7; 9.15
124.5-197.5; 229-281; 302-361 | 4.92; 8.81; 8.22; 8.49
